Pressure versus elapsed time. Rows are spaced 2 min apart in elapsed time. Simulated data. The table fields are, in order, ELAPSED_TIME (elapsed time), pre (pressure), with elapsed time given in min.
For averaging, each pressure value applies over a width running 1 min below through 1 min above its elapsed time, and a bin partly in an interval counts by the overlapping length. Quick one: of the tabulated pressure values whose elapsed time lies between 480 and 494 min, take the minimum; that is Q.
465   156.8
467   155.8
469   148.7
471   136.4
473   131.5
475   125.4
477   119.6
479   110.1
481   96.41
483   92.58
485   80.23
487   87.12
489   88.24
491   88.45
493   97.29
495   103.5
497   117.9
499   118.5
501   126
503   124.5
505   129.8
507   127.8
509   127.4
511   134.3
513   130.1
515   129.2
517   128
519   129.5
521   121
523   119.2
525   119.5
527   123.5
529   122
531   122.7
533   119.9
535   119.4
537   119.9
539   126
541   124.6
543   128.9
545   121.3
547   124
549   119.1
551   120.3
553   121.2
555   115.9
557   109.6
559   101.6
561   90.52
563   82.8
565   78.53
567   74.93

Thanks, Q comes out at 80.23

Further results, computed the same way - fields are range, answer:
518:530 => 119.2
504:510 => 127.4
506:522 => 121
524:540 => 119.4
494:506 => 103.5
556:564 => 82.8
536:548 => 119.9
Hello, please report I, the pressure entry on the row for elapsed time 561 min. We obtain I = 90.52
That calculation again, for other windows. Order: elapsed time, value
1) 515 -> 129.2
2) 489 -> 88.24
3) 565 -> 78.53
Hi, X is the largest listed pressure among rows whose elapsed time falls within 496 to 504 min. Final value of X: 126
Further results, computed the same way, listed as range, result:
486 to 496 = 103.5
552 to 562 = 121.2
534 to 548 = 128.9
